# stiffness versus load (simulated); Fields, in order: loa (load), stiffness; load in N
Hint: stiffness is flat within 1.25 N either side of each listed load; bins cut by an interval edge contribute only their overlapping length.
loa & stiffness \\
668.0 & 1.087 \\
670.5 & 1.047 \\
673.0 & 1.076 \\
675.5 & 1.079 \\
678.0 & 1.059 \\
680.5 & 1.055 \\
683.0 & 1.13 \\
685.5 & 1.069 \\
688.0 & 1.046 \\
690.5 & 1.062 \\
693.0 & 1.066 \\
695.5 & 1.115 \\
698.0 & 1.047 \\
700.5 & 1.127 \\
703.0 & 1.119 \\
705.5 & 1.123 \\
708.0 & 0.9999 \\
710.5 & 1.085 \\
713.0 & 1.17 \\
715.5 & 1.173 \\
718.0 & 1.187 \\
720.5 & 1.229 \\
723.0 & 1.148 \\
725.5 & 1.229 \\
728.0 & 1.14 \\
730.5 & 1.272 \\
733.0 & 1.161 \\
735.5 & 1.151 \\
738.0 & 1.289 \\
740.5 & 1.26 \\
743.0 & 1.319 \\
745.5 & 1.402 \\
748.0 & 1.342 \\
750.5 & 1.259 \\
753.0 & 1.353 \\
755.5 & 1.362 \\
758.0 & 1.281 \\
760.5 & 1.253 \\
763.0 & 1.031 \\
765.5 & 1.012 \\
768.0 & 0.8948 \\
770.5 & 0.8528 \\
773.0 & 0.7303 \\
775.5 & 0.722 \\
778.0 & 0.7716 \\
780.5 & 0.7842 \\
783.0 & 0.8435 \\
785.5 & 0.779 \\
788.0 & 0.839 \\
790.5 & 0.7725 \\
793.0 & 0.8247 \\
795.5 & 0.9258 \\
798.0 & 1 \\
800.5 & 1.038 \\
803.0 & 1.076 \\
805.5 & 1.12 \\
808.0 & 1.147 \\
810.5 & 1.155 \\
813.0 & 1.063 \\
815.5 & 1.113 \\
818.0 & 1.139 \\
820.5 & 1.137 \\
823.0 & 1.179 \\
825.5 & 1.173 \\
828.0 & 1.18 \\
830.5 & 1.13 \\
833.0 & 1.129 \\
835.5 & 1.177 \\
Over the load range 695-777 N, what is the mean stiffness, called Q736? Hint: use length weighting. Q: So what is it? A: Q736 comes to 1.15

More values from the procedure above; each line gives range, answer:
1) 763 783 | 0.838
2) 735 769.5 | 1.23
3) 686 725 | 1.11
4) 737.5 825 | 1.06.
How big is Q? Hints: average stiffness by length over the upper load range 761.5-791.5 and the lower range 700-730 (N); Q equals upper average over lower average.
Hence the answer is 0.7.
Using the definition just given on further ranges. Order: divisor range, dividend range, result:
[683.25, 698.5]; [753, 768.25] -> 1.09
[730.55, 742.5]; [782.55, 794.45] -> 0.66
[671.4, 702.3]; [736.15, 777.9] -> 1.06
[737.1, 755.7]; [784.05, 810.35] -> 0.73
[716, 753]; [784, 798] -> 0.68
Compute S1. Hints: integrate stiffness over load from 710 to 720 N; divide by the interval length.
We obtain 1.16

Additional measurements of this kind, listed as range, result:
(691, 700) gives 1.08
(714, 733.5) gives 1.19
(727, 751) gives 1.26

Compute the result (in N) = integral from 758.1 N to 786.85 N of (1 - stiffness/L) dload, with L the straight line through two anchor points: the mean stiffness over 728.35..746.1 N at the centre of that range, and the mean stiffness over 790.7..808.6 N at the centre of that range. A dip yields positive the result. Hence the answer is 5.6 N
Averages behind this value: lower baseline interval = 1.25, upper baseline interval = 1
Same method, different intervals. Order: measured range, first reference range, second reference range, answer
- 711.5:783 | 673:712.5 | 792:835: -2.9 N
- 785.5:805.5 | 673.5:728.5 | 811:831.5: 3.6 N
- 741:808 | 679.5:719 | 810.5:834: 5.7 N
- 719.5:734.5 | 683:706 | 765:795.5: -3.2 N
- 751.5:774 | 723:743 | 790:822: 1.2 N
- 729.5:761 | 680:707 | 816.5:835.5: -4.9 N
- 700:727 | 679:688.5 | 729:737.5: 0.2 N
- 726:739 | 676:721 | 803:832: -1.1 N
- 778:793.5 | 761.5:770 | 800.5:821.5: 3.5 N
